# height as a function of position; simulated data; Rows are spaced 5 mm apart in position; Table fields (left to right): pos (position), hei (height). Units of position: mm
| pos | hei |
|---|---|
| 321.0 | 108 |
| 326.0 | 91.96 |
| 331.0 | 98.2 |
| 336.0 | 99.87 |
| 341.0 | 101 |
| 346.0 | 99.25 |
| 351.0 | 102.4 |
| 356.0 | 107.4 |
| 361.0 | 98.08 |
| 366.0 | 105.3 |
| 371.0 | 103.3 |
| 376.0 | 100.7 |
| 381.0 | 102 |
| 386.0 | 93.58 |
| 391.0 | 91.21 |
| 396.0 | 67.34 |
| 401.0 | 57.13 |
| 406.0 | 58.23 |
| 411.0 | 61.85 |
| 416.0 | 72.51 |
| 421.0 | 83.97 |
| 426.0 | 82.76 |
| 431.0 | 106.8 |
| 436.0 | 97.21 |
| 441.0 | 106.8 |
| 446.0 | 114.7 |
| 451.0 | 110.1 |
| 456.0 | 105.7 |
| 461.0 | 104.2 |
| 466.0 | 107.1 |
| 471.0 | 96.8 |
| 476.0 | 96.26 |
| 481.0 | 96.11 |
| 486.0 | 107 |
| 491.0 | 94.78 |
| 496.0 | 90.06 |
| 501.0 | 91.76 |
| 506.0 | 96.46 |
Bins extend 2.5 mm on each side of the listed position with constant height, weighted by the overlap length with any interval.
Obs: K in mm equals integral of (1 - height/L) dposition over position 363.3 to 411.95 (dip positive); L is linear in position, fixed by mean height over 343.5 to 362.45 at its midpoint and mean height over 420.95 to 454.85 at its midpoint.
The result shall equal 8.1 mm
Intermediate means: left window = 102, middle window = 84.8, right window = 102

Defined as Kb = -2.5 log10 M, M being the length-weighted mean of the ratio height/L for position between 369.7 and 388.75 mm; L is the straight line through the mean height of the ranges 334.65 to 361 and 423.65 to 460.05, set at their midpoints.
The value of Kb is 0.03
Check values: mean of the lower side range 102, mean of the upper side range 104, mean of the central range 99.6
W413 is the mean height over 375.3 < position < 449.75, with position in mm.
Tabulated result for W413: 86.5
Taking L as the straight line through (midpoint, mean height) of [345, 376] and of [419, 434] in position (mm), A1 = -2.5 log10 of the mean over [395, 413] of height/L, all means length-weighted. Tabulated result 0.49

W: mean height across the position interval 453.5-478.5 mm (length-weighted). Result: 102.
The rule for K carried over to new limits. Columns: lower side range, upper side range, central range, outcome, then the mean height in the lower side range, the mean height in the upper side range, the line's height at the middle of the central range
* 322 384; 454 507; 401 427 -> 7.8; 101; 98.7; 99.9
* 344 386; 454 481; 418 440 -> 1.8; 102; 101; 102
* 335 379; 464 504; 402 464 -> 4.8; 102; 97.4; 99.2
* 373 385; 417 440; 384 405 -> 4.8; 100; 92.3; 97.9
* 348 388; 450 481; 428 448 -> -0.7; 102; 102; 102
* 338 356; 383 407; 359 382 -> -3.5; 102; 75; 88.7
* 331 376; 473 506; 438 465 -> -2.9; 102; 96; 97.6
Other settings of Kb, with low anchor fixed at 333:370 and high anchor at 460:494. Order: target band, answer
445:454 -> -0.12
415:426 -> 0.25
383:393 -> 0.09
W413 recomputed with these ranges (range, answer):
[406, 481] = 94.9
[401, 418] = 62.9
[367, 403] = 89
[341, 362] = 102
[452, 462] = 106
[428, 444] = 103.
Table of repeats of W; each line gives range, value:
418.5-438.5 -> 92.7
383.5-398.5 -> 84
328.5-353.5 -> 100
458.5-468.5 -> 106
